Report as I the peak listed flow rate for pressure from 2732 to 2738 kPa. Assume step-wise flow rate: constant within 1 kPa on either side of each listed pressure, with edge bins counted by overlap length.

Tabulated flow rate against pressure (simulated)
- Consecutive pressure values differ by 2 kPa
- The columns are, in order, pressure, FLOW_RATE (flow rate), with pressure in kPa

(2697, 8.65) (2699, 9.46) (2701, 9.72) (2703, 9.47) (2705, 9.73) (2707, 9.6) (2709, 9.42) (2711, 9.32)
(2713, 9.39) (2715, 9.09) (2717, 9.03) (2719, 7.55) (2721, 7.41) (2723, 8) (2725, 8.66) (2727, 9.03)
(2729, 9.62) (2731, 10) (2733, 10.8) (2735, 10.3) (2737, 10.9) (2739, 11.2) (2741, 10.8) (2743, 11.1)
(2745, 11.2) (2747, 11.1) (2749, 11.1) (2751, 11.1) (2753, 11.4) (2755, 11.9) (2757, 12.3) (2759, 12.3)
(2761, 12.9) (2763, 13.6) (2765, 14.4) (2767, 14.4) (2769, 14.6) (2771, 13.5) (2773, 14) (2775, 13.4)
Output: 10.9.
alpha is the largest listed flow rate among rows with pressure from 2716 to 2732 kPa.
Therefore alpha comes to 10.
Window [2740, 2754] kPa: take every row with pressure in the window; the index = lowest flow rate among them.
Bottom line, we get 10.8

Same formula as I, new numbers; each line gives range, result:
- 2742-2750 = 11.2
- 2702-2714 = 9.73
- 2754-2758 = 12.3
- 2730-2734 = 10.8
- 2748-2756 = 11.9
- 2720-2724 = 8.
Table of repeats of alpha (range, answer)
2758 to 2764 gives 13.6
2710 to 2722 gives 9.39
